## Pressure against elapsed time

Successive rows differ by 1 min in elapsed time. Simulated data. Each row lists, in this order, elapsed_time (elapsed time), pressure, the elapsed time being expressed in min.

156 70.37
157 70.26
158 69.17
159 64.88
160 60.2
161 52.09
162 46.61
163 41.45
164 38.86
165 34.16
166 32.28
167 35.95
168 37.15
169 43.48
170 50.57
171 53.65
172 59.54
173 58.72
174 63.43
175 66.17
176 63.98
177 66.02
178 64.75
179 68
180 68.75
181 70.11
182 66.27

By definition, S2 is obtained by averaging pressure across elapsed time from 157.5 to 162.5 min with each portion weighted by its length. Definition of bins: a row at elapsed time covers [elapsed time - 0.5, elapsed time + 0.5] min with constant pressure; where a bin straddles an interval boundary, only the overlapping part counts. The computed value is 58.6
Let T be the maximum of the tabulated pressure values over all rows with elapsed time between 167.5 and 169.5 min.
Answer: 43.48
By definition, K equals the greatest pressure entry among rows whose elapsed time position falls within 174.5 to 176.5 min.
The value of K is 66.17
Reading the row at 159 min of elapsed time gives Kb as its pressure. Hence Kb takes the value 64.88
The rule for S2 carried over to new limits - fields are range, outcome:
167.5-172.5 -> 48.9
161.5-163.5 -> 44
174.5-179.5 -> 65.8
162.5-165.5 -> 38.2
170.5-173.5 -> 57.3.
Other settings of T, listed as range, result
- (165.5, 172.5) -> 59.54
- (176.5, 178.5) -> 66.02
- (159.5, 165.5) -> 60.2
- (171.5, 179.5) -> 68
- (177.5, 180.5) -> 68.75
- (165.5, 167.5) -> 35.95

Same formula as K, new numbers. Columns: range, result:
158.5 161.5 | 64.88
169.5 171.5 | 53.65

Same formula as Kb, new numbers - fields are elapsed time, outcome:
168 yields 37.15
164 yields 38.86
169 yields 43.48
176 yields 63.98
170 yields 50.57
